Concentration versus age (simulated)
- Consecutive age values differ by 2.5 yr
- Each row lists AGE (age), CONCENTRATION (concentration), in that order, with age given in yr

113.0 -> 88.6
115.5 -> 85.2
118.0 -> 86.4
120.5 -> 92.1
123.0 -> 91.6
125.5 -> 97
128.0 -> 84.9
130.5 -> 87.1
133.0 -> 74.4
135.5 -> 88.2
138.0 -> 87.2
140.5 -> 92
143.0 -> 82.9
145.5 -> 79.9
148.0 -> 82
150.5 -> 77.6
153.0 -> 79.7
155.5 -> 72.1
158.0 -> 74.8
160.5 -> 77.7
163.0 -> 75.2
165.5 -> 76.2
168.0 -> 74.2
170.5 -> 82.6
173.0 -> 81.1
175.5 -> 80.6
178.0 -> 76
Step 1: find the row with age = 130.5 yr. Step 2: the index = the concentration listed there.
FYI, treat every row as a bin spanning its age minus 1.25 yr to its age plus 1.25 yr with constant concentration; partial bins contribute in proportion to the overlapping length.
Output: 87.1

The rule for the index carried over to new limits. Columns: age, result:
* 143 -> 82.9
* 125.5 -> 97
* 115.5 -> 85.2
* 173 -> 81.1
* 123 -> 91.6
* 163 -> 75.2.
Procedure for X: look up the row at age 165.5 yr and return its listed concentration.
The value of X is 76.2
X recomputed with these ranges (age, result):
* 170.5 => 82.6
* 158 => 74.8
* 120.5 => 92.1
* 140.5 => 92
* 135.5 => 88.2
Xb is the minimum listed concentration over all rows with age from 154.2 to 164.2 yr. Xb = 72.1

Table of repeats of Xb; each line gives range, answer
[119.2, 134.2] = 74.4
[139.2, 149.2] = 79.9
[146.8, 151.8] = 77.6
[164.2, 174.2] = 74.2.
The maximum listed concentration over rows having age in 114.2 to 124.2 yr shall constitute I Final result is 92.1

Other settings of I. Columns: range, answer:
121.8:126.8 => 97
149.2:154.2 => 79.7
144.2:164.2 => 82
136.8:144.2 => 92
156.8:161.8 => 77.7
